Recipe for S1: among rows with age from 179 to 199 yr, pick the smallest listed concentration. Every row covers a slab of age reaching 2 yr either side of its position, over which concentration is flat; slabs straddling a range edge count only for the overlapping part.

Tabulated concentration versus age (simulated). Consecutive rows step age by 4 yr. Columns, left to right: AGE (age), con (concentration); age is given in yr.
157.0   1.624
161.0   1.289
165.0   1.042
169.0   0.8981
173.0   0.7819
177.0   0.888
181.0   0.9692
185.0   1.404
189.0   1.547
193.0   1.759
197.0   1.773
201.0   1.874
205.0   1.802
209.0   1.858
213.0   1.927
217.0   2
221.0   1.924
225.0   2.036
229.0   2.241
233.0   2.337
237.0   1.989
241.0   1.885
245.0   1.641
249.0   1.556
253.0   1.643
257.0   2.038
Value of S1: 0.9692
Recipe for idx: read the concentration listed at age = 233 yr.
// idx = 2.337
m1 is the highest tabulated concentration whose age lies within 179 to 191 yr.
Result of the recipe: 1.547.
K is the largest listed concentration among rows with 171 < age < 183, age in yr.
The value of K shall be 0.9692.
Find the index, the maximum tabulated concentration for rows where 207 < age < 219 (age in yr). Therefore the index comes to 2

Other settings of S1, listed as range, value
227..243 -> 1.885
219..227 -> 1.924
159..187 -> 0.7819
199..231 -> 1.802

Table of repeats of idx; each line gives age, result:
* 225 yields 2.036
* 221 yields 1.924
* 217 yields 2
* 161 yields 1.289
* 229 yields 2.241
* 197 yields 1.773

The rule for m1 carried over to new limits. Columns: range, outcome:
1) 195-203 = 1.874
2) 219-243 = 2.337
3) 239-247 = 1.885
